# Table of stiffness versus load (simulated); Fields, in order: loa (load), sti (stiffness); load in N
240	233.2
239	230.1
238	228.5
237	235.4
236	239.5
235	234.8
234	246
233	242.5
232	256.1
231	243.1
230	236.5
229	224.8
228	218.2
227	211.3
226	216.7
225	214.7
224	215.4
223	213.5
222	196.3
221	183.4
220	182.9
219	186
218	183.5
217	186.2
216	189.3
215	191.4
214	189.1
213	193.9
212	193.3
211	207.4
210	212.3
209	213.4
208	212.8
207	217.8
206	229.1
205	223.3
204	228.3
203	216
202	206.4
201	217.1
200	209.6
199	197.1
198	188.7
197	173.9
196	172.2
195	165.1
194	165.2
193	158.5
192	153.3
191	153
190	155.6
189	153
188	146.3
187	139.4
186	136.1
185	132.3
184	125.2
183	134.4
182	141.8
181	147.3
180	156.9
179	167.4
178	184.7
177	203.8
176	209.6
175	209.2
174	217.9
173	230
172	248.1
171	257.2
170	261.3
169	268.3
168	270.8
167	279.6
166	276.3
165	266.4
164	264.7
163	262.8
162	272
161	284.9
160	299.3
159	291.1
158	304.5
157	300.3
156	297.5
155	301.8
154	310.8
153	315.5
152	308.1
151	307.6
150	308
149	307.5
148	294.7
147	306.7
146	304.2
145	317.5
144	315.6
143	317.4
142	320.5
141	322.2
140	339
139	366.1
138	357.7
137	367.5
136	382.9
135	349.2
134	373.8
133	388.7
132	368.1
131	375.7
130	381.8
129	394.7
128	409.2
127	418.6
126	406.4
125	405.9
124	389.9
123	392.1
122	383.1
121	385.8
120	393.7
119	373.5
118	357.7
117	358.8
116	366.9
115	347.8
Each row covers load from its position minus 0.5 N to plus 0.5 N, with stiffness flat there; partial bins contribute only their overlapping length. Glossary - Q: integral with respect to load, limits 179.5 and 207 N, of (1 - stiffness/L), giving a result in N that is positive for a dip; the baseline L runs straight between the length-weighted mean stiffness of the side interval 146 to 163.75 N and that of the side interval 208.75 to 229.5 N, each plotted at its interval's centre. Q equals 7.56 N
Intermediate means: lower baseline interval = 298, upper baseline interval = 201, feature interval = 172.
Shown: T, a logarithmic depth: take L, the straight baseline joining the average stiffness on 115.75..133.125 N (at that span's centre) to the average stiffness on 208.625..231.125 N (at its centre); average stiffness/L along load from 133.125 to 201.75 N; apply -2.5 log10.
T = 0.24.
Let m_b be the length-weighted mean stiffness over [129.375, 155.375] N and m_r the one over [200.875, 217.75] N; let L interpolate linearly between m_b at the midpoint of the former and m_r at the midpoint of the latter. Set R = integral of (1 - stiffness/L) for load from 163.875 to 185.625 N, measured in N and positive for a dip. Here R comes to 5.2 N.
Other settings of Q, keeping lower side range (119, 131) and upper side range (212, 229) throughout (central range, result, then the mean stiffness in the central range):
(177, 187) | 4.6 N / 150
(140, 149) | 1.0 N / 314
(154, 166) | 1.4 N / 287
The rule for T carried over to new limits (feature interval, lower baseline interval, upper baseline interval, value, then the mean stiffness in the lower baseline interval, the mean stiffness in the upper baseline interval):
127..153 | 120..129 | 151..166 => 0.02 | 398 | 291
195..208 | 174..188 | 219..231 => -0.11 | 162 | 211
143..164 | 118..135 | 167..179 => -0.01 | 388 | 232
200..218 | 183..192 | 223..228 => -0.14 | 143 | 215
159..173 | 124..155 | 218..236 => 0.15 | 348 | 219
